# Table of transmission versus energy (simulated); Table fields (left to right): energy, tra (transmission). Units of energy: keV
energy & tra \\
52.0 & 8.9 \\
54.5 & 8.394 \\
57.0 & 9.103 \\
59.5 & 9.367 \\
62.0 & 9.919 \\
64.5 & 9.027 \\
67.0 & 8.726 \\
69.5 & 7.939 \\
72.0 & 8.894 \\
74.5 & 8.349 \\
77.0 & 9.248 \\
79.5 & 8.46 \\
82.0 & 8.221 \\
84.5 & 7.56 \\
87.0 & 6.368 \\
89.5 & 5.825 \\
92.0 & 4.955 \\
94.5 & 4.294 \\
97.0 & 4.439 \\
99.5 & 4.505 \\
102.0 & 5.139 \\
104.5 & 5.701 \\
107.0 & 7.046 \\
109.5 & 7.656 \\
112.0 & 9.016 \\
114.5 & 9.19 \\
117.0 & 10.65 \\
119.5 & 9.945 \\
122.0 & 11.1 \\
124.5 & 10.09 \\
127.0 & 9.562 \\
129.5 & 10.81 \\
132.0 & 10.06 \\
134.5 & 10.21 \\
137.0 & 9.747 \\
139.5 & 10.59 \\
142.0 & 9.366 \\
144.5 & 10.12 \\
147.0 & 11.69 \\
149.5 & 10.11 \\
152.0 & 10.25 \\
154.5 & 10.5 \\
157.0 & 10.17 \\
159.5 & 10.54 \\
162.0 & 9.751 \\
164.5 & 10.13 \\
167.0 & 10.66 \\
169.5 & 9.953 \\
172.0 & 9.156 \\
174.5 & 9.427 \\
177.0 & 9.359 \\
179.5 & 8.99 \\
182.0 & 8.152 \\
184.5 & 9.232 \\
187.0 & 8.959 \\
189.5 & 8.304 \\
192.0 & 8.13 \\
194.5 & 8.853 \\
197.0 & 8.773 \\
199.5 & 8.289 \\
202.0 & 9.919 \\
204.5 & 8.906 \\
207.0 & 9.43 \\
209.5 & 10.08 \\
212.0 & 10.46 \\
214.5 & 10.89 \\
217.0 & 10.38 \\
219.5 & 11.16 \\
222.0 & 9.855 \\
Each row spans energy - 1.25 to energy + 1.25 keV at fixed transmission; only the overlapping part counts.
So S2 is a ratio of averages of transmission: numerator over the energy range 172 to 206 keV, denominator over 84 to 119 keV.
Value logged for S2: 1.3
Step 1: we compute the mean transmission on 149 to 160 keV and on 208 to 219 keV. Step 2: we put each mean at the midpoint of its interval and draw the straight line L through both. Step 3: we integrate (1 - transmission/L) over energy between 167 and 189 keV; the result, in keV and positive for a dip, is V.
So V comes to 2.5 keV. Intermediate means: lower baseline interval 10.3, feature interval 9.21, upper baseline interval 10.5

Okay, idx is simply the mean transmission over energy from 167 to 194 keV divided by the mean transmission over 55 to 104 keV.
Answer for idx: 1.23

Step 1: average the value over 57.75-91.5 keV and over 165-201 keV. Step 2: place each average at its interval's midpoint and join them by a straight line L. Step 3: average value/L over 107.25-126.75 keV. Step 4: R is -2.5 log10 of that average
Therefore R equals -0.12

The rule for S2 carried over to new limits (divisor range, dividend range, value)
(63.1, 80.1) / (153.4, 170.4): 1.18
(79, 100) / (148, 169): 1.70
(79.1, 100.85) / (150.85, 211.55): 1.58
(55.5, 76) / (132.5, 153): 1.15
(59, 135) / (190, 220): 1.18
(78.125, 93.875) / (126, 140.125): 1.49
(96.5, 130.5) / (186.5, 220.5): 1.14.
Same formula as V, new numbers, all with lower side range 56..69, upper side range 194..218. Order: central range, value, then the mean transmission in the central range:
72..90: 2.6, 7.88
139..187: -2.0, 9.87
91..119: 7.8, 6.7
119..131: -1.2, 10.3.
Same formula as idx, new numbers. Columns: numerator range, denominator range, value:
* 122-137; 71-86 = 1.21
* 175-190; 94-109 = 1.66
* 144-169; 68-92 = 1.34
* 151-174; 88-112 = 1.77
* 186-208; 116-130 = 0.85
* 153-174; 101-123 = 1.20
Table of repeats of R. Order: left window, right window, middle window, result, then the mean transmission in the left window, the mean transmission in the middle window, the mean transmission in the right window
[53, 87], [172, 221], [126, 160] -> -0.14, 8.62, 10.3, 9.35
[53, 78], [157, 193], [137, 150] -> -0.12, 8.89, 10.3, 9.38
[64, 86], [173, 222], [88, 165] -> 0.01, 8.45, 8.79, 9.36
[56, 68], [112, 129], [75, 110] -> 0.44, 9.24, 6.4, 10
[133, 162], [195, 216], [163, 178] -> 0.02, 10.3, 9.79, 9.58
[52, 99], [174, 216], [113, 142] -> -0.21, 7.71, 10.1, 9.19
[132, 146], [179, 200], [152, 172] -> -0.09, 10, 10.2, 8.63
